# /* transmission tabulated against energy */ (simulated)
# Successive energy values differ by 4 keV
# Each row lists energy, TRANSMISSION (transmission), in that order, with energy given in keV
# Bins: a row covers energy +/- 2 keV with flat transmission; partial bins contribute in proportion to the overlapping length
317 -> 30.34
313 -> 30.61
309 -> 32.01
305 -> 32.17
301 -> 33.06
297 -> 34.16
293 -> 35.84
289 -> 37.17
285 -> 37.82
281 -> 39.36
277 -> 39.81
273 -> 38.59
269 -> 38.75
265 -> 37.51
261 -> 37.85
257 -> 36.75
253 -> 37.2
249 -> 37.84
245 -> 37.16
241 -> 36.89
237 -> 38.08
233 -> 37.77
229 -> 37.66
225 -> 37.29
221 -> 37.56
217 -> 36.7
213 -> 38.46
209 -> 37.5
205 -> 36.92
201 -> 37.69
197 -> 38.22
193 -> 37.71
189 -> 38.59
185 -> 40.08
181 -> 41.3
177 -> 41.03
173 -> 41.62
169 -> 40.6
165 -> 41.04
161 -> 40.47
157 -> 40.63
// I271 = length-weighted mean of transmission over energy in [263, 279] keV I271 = 38.7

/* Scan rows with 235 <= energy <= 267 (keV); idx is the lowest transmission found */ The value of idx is 36.75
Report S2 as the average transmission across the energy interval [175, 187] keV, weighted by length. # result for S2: 40.8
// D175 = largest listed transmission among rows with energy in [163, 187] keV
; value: 41.62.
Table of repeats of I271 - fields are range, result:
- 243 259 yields 37.2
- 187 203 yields 38.1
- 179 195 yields 39.4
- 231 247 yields 37.5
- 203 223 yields 37.4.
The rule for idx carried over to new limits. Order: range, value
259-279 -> 37.51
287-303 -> 33.06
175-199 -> 37.71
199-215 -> 36.92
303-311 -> 32.01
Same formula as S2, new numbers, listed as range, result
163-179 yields 41.1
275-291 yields 38.5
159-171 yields 40.7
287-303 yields 35.1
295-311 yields 32.9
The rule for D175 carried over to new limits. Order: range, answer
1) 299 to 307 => 33.06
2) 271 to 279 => 39.81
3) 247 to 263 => 37.85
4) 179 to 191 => 41.3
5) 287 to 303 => 37.17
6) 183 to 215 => 40.08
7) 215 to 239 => 38.08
